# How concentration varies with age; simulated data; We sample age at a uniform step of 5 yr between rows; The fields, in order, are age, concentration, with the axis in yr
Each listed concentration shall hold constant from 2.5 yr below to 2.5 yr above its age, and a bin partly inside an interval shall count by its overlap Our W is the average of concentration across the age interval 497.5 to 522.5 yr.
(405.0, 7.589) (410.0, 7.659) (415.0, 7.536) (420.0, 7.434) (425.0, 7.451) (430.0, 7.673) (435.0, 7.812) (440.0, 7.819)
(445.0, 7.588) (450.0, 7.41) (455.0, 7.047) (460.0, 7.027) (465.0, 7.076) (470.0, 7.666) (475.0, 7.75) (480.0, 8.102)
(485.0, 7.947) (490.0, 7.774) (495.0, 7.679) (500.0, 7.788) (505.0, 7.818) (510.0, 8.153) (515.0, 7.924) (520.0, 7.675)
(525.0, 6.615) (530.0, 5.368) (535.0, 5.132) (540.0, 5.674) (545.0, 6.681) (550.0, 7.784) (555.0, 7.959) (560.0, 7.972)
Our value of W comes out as 7.87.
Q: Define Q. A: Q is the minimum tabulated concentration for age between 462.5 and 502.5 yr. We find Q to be 7.076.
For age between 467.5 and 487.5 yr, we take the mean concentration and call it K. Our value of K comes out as 7.87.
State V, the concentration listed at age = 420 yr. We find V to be 7.434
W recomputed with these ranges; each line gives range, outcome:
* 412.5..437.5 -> 7.58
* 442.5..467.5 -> 7.23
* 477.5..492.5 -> 7.94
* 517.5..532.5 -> 6.55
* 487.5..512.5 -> 7.84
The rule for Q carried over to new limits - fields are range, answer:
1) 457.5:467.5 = 7.027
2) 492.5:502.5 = 7.679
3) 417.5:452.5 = 7.41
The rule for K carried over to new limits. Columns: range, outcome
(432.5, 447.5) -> 7.74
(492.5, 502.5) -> 7.73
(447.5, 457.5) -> 7.23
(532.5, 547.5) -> 5.83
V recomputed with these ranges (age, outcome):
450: 7.41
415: 7.536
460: 7.027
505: 7.818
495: 7.679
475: 7.75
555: 7.959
